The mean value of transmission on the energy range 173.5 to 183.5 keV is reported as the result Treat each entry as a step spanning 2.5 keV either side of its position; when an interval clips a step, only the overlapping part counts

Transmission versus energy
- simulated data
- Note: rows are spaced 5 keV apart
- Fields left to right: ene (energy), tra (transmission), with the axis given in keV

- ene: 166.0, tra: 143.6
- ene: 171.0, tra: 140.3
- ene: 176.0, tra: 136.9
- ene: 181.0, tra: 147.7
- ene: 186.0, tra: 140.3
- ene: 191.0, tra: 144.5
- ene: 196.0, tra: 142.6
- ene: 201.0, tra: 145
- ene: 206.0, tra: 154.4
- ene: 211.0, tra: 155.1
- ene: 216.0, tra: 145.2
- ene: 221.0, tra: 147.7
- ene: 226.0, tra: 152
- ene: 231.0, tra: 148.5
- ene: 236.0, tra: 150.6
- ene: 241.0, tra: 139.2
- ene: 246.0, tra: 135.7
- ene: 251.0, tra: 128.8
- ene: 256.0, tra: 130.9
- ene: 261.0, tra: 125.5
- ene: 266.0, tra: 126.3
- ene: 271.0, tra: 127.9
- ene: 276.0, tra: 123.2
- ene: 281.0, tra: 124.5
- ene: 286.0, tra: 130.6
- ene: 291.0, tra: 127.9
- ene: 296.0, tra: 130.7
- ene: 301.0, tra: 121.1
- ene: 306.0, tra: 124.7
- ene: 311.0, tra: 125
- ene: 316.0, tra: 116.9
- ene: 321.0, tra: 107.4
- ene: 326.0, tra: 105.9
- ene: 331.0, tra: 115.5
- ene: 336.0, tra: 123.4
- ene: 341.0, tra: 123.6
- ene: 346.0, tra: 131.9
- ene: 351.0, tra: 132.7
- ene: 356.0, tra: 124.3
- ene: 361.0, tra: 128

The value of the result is 142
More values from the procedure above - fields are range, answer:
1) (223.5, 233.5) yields 150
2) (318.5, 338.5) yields 113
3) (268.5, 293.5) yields 127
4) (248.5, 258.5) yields 130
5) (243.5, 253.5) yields 132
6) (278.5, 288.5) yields 128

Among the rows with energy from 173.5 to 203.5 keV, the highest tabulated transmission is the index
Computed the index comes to 147.7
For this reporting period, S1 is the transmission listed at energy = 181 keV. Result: 147.7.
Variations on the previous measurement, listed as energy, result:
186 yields 140.3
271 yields 127.9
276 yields 123.2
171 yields 140.3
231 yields 148.5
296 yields 130.7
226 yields 152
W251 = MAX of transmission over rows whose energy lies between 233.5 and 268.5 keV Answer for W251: 150.6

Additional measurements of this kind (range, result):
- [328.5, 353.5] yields 132.7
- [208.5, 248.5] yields 155.1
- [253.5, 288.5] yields 130.9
